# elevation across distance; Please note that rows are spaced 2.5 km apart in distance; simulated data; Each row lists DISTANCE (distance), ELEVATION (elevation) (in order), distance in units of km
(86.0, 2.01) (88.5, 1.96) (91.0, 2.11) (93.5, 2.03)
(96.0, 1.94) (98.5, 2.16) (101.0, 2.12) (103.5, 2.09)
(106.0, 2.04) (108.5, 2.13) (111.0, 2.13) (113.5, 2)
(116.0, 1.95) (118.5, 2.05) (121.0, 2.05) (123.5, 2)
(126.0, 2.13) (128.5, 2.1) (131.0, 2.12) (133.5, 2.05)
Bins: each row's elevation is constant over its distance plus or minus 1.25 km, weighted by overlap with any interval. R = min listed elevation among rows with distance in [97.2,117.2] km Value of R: 1.95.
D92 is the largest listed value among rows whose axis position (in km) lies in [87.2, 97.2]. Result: 2.11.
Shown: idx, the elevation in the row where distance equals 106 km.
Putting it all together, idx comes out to 2.04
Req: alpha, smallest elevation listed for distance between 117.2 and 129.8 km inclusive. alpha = 2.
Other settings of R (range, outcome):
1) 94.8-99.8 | 1.94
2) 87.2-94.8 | 1.96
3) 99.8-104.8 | 2.09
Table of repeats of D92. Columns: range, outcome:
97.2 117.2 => 2.16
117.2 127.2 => 2.13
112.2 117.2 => 2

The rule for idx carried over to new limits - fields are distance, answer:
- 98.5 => 2.16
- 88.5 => 1.96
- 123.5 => 2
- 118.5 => 2.05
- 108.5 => 2.13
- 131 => 2.12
